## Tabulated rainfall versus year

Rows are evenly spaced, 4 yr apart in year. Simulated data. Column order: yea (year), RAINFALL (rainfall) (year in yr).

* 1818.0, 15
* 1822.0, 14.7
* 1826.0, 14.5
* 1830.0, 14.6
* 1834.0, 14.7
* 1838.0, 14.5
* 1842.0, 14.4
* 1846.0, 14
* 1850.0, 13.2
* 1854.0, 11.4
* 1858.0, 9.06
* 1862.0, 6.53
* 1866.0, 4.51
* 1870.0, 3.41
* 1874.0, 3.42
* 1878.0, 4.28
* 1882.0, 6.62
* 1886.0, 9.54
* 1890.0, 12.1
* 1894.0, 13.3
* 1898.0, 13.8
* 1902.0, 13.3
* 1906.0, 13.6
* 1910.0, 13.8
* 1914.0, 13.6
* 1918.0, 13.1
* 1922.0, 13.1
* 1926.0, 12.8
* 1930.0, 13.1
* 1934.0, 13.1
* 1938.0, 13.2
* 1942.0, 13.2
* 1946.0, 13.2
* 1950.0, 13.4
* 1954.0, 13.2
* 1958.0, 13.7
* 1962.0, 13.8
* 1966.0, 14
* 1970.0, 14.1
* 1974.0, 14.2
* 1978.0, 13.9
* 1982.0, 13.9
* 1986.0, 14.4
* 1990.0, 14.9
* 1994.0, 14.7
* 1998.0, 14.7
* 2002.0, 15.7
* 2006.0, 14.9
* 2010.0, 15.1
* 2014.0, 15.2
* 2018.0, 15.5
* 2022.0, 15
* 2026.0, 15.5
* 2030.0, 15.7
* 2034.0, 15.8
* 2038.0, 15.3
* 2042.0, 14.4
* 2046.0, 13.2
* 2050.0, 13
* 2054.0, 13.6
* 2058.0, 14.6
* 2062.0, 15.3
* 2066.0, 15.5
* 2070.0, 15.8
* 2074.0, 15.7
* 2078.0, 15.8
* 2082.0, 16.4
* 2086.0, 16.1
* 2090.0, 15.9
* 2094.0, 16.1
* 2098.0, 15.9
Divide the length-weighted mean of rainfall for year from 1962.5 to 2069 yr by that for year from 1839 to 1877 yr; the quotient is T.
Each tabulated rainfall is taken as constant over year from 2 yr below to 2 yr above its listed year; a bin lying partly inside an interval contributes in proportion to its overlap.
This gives 1.6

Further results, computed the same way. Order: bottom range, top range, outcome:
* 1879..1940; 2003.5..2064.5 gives 1.19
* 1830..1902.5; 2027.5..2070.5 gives 1.45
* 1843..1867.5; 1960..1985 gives 1.39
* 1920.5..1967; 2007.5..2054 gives 1.11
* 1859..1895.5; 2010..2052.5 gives 2.11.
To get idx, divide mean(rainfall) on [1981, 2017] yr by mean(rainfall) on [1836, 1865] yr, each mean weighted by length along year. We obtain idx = 1.3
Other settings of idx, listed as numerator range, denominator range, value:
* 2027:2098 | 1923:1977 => 1.13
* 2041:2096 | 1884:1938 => 1.17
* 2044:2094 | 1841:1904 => 1.59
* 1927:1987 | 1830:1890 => 1.43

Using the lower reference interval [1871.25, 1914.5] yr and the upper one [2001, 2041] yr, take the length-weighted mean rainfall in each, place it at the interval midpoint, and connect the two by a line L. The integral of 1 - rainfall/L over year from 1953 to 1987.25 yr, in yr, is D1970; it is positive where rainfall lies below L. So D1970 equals -1.4 yr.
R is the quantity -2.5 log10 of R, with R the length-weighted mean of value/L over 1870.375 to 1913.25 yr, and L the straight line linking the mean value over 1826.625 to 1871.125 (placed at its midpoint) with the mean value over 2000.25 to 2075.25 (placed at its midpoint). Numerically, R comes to 0.189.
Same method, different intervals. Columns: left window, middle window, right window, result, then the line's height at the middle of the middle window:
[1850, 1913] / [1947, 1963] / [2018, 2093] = -0.14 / 11.9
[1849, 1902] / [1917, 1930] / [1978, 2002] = -0.17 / 11.1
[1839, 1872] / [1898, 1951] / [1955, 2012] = -0.09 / 12.2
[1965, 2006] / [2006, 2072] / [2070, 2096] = 0.03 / 15.3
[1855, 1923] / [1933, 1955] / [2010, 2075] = -0.14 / 11.6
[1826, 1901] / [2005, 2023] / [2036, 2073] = -0.11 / 13.7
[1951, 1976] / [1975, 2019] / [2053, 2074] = -0.04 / 14.2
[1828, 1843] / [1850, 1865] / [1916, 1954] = 0.47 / 14.2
